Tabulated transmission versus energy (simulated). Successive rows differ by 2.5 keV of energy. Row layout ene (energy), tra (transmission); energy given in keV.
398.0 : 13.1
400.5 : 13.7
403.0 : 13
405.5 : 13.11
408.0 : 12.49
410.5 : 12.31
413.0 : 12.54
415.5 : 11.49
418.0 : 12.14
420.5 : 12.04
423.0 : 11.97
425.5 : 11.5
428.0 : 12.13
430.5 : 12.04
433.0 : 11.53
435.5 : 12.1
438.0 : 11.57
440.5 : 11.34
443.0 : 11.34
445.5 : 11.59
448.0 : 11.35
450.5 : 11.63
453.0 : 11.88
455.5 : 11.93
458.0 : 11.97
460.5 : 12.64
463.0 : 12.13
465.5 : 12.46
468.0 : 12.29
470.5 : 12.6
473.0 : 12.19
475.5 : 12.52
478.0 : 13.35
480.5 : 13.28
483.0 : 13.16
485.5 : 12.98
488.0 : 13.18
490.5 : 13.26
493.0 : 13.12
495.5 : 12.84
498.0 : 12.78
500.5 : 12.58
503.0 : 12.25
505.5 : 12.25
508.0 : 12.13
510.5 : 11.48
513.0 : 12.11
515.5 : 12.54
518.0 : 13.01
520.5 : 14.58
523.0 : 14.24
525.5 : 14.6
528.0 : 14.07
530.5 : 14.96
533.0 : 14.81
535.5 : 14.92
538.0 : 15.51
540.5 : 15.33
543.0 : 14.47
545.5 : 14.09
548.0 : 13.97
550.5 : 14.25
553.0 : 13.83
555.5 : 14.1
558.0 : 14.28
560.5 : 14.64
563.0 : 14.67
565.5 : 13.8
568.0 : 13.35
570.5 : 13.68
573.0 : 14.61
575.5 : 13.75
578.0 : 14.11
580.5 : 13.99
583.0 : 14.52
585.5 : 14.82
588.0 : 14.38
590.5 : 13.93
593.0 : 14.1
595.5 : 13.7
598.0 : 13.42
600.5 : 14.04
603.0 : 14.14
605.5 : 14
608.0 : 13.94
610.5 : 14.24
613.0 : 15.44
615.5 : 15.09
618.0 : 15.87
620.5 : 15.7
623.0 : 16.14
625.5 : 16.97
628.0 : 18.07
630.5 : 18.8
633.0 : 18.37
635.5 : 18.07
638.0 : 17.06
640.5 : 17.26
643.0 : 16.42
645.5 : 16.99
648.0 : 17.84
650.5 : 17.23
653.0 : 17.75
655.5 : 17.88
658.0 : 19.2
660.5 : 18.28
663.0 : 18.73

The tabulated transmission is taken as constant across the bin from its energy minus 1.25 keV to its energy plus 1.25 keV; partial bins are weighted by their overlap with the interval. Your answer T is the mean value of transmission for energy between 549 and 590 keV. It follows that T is 14.2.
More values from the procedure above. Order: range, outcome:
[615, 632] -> 16.8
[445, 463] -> 11.9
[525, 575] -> 14.4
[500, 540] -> 13.6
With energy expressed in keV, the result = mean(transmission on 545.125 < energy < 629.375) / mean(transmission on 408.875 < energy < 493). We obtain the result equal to 1.2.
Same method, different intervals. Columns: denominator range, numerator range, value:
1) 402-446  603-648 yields 1.36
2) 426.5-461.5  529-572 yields 1.22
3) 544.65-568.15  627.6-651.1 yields 1.25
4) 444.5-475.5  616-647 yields 1.42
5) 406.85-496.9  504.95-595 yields 1.14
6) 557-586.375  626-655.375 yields 1.24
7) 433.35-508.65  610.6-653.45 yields 1.37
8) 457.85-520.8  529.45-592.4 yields 1.13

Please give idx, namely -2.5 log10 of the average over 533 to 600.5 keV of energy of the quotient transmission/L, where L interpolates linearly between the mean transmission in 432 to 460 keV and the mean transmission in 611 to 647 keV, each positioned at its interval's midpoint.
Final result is 0.06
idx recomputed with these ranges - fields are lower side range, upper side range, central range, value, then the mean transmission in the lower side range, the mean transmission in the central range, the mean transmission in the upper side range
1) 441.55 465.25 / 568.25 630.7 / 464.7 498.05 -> -0.04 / 11.9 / 12.9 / 14.8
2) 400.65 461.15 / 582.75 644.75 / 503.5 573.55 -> 0.02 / 12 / 13.9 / 15.6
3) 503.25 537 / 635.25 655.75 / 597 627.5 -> 0.09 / 13.5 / 15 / 17.3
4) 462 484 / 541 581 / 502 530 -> 0.02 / 12.7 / 13.1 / 14.1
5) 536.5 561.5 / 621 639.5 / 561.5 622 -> 0.13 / 14.4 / 14.3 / 17.6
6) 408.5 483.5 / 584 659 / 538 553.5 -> -0.01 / 12.1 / 14.4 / 16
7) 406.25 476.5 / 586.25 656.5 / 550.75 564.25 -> 0.02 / 12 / 14.3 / 15.9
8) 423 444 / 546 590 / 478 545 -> -0.03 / 11.7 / 13.5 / 14.2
